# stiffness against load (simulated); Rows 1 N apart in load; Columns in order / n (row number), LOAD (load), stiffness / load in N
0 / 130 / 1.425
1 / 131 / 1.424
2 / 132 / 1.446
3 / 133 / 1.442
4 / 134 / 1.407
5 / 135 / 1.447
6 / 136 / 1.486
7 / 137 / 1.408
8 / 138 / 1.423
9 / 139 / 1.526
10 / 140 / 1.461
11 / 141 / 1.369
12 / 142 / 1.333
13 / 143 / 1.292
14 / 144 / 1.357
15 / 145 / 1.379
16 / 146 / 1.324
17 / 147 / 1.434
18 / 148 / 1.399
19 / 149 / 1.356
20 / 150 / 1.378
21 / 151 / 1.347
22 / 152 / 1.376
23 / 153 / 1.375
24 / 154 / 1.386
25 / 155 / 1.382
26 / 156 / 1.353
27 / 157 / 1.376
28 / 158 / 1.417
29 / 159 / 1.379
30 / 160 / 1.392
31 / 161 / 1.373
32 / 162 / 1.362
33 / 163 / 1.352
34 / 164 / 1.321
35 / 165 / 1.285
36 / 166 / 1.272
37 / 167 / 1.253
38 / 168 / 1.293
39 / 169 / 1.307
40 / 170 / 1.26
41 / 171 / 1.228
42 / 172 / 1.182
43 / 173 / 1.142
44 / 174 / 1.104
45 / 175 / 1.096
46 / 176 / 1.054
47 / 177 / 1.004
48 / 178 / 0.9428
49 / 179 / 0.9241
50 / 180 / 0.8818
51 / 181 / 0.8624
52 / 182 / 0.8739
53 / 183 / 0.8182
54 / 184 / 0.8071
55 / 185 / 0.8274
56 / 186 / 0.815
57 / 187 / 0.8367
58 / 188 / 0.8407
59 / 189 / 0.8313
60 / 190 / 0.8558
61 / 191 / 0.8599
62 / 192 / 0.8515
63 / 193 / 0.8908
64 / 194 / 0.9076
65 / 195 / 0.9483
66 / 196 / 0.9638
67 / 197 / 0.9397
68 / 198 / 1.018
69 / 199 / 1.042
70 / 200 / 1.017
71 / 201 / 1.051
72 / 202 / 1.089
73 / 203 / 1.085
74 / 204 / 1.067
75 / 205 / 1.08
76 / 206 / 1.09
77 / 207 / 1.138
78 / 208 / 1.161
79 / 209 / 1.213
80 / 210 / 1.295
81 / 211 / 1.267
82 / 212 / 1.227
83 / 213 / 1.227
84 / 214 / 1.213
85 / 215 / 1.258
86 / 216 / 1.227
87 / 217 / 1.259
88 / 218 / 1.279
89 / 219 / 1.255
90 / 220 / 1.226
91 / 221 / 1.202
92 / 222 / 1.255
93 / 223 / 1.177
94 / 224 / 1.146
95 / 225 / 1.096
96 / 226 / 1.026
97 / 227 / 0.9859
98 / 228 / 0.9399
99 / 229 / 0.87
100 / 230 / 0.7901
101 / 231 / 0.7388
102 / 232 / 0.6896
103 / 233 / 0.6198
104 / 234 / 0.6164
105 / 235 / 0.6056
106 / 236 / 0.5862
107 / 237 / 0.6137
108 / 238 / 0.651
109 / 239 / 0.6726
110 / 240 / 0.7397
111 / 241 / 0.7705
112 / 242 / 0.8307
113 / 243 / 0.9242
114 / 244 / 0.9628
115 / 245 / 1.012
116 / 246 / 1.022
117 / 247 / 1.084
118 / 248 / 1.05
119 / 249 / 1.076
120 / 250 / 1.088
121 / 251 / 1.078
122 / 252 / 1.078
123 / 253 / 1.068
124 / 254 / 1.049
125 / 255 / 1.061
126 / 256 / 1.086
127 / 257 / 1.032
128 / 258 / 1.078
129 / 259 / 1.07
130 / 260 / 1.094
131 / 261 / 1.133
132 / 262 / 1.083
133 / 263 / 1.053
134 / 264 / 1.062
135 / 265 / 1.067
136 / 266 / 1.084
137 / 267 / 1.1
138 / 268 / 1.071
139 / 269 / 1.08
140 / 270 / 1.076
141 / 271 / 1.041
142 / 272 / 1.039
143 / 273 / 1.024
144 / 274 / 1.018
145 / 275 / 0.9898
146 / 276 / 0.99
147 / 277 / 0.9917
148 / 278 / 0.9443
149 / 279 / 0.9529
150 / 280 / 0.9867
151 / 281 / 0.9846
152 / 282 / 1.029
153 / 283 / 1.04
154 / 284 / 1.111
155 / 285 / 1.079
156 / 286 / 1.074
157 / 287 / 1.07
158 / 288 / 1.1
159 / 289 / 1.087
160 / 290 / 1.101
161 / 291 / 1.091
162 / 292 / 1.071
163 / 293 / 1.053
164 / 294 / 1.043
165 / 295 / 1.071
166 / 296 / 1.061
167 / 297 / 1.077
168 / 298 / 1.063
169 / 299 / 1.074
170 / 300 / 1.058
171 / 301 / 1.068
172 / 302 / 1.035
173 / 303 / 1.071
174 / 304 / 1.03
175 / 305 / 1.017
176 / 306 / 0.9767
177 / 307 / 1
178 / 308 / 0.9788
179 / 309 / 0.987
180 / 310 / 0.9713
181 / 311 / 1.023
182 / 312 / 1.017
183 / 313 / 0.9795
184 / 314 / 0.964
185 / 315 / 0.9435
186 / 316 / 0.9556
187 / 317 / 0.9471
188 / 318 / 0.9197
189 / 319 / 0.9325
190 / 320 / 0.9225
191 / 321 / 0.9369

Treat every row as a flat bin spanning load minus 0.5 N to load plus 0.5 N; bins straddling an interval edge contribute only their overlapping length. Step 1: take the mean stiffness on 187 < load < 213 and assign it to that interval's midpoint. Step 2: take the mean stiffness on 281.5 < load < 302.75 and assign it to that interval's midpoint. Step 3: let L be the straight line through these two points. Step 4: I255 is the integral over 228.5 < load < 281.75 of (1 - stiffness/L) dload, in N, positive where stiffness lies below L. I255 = 5.1 N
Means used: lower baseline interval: 1.03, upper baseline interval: 1.07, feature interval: 0.953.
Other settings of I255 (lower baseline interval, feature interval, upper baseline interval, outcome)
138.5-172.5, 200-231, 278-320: 2.11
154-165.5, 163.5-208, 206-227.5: 9.14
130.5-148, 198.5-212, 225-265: -0.24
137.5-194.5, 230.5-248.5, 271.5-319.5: 4.98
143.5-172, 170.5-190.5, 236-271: 5.02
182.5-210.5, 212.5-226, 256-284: -2.88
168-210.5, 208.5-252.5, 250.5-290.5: 1.36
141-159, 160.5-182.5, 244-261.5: 2.60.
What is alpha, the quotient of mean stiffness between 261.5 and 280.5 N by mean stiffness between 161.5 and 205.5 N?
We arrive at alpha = 1.0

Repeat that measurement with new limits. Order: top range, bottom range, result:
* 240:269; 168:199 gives 1.07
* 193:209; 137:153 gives 0.75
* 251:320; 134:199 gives 0.88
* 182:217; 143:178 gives 0.79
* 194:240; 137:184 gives 0.81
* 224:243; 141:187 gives 0.65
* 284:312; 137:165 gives 0.76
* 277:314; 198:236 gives 0.98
